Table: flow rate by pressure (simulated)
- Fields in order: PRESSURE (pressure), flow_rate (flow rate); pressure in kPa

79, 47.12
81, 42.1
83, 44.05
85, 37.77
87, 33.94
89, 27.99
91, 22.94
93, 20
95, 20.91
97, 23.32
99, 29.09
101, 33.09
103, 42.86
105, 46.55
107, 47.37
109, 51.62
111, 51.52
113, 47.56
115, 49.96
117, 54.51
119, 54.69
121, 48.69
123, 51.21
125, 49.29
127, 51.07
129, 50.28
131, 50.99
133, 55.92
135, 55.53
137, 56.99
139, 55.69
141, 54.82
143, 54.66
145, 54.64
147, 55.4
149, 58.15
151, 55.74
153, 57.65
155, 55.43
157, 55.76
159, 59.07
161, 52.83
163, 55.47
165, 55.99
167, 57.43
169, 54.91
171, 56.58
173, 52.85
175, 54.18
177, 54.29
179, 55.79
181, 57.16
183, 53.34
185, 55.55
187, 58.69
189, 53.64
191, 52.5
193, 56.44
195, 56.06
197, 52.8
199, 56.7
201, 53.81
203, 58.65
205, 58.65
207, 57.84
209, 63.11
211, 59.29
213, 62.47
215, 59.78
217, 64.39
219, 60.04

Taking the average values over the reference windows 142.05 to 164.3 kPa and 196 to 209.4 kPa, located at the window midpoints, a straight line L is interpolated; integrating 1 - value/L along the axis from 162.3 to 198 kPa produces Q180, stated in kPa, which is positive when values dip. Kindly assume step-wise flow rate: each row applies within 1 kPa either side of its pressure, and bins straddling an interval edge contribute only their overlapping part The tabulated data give 0.9 kPa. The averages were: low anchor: 55.9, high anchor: 57.1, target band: 55.2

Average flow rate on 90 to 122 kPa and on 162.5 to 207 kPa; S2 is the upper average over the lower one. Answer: 1.38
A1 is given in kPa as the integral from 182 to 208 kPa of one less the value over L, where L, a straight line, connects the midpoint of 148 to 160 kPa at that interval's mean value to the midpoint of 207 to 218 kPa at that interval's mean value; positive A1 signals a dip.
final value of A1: 1.89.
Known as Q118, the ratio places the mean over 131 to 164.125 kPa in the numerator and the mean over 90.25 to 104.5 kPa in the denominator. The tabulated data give 1.98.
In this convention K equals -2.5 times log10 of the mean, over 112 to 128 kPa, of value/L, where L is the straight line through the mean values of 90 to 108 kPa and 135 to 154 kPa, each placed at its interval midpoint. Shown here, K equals -0.187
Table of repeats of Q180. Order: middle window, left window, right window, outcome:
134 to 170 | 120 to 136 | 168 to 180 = -1.8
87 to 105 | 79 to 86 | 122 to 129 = 6.4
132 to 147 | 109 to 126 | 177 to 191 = -0.9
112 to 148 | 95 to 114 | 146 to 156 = -2.8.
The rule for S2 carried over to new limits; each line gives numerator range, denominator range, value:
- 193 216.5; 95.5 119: 1.34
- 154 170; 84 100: 2.07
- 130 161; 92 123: 1.33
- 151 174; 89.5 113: 1.56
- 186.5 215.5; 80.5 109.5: 1.66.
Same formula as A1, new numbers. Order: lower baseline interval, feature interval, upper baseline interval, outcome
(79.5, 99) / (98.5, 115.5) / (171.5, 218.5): -4.6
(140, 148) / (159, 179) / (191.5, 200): 0.0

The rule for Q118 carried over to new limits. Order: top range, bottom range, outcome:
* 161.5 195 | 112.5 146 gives 1.05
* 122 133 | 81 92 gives 1.50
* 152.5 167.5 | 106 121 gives 1.10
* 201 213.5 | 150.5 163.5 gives 1.06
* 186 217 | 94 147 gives 1.20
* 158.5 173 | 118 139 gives 1.06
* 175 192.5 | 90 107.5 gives 1.76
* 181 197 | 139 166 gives 0.99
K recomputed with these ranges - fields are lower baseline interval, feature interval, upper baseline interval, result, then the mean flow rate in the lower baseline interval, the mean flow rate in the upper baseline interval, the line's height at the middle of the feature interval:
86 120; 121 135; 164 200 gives -0.17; 38.7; 55.3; 43.9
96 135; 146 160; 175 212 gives -0.11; 47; 56.3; 51.5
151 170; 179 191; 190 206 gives 0.01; 56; 55.7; 55.8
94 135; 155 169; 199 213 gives -0.07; 45.8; 58.7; 52.5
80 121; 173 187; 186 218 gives -0.03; 39.3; 57.8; 53.8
